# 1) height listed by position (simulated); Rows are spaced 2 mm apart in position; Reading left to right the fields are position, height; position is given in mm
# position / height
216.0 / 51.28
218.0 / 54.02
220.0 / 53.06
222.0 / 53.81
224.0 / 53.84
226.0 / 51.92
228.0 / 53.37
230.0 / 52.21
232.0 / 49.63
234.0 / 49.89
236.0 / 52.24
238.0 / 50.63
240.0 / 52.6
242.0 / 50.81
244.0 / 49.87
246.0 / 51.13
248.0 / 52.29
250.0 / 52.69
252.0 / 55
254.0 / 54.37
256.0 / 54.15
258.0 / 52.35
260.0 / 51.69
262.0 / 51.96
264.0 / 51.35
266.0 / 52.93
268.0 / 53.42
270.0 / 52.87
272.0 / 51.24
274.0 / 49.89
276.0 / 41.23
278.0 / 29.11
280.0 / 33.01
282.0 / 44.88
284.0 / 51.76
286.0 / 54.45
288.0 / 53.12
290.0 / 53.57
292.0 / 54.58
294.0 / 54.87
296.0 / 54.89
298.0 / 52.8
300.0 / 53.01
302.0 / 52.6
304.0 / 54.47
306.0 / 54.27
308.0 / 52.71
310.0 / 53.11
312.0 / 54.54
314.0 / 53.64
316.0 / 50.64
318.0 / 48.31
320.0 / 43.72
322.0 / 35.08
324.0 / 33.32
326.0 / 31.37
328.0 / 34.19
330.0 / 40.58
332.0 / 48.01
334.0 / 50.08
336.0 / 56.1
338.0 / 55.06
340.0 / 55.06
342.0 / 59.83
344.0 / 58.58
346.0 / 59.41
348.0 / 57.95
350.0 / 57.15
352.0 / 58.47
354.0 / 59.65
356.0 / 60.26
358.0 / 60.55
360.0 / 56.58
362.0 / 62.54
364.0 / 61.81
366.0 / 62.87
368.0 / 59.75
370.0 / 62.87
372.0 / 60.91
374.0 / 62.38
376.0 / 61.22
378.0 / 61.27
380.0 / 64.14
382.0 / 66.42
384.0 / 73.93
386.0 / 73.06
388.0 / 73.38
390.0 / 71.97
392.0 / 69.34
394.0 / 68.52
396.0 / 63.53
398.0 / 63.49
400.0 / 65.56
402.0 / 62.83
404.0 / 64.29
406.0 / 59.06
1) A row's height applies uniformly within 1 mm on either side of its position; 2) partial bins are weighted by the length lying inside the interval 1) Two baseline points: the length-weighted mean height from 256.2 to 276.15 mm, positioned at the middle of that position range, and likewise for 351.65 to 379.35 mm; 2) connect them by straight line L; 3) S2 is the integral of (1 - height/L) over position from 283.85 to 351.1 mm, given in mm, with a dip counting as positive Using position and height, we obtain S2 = 6.31 mm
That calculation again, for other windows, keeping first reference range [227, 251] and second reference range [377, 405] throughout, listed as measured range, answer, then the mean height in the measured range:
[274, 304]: 4.05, 49.1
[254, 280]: 2.56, 48.9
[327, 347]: 3.25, 51.7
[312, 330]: 5.38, 42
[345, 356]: 0.76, 58.7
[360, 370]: 0.50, 61.3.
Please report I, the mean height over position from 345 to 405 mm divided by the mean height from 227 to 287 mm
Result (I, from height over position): 1.3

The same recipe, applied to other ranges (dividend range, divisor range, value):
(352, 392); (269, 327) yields 1.32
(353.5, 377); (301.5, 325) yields 1.25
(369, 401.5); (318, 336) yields 1.62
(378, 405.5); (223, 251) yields 1.30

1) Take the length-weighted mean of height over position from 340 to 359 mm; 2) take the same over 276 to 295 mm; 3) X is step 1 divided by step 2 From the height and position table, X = 1.2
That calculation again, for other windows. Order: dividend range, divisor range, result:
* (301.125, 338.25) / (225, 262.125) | 0.91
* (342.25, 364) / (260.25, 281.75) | 1.27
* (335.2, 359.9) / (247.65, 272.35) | 1.10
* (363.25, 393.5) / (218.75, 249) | 1.27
